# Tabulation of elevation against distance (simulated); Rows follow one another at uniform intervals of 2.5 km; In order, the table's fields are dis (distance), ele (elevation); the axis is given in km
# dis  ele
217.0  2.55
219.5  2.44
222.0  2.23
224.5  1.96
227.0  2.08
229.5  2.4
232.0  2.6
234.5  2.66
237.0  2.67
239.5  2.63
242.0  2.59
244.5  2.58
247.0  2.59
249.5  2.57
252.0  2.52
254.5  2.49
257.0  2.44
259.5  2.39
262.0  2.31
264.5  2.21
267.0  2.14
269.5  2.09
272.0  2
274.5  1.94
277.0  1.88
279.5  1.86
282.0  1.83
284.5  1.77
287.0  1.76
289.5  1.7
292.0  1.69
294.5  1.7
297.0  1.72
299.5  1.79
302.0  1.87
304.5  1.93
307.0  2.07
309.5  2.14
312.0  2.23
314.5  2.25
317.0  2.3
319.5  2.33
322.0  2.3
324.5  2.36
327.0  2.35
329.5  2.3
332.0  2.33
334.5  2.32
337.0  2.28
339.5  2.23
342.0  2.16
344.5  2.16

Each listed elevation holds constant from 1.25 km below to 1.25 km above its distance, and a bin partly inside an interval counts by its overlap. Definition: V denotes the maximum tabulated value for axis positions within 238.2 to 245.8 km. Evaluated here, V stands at 2.63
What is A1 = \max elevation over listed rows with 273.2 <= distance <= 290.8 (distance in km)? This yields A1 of 1.94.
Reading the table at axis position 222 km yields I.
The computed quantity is 2.23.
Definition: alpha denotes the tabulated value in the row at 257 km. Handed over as 2.44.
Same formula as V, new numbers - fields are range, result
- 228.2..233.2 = 2.6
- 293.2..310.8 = 2.14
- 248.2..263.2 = 2.57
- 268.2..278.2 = 2.09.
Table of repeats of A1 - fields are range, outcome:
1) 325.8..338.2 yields 2.35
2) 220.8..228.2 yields 2.23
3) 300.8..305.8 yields 1.93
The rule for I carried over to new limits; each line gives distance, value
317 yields 2.3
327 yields 2.35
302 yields 1.87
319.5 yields 2.33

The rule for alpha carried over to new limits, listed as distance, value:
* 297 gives 1.72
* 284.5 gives 1.77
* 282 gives 1.83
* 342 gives 2.16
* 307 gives 2.07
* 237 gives 2.67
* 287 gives 1.76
